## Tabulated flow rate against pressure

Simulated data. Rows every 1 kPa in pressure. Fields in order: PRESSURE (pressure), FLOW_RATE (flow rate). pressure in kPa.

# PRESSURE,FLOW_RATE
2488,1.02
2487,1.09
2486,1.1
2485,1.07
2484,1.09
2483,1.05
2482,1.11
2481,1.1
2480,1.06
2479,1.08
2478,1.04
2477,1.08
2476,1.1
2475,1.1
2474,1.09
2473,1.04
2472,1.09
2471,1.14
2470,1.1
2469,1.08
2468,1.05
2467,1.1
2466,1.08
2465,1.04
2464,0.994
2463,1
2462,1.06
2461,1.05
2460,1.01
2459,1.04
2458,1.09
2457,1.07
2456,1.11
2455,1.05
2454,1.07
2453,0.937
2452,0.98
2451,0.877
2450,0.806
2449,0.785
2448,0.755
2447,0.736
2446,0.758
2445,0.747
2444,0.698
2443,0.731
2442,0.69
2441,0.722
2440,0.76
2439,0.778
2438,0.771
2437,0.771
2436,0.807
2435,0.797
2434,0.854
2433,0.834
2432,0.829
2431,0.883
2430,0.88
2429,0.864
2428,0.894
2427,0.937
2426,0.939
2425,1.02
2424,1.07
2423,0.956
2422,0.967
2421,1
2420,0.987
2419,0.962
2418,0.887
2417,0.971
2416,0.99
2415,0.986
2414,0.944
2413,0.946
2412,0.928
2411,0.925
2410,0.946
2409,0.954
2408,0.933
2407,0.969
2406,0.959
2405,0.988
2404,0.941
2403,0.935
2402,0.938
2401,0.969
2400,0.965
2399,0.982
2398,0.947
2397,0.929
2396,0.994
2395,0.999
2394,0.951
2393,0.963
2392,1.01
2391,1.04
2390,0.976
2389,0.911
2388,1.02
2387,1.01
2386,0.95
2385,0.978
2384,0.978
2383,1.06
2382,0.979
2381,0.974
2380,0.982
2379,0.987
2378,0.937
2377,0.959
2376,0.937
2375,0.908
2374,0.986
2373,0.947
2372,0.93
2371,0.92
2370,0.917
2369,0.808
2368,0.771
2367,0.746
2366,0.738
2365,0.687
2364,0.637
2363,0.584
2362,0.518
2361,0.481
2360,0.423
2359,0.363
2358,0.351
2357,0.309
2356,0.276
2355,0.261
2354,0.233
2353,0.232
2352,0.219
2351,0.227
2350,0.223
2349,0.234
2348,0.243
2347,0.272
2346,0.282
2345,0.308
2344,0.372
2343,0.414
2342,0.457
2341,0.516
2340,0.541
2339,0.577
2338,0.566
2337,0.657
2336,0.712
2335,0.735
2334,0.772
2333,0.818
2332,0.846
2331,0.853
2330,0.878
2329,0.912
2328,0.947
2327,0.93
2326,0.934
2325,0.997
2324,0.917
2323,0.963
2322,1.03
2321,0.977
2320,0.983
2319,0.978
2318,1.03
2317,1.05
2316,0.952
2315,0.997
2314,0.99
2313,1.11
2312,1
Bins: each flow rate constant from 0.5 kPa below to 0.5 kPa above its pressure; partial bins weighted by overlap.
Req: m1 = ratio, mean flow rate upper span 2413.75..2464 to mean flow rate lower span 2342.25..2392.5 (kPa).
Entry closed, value 1.35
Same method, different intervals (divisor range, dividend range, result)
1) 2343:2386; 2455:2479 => 1.71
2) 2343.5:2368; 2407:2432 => 2.41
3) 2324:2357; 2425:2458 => 1.56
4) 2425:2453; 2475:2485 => 1.32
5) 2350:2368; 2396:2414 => 2.20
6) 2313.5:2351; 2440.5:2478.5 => 1.35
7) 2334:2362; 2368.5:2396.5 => 2.43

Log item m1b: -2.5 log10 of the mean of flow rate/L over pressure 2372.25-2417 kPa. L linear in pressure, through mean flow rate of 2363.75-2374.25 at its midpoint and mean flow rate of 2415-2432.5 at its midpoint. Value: -0.10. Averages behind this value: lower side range 0.827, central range 0.966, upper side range 0.945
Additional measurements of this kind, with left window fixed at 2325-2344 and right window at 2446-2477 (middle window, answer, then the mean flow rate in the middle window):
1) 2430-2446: 0.22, 0.781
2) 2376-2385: -0.18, 0.979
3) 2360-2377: 0.04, 0.777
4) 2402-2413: -0.07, 0.947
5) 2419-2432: -0.02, 0.946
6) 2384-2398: -0.15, 0.978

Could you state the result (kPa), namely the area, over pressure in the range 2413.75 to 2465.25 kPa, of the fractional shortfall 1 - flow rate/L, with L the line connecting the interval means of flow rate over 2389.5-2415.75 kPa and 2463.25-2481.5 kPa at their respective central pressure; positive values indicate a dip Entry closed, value 5.8 kPa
